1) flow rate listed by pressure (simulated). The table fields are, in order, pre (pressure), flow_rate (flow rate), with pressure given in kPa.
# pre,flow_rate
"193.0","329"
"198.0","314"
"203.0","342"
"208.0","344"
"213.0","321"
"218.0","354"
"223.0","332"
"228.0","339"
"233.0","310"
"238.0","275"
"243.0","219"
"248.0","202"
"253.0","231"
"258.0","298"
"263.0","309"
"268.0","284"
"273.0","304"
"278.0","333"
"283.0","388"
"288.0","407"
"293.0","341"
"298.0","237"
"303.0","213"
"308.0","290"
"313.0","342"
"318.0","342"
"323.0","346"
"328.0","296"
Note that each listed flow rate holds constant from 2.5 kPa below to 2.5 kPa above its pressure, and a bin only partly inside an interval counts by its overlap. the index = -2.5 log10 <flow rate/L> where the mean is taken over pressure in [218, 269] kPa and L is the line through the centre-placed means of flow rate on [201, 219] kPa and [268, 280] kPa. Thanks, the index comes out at 0.147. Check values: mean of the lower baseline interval 339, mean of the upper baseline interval 311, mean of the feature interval 283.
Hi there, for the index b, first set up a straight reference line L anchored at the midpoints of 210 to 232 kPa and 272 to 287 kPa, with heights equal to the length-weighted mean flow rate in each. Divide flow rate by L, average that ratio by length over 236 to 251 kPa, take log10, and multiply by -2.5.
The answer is 0.43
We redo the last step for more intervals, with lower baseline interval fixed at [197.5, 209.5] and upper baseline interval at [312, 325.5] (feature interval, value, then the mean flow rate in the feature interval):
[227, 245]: 0.19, 283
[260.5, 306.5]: 0.10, 312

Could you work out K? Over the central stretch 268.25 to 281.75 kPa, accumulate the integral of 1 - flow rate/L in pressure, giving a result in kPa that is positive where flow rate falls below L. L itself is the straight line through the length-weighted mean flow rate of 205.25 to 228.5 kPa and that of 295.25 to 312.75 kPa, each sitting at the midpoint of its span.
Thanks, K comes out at -1.6 kPa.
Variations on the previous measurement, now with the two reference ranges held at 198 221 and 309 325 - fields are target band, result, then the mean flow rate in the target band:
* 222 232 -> 0.2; 332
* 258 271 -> 1.6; 297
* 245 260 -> 4.3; 241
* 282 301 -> 0.1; 336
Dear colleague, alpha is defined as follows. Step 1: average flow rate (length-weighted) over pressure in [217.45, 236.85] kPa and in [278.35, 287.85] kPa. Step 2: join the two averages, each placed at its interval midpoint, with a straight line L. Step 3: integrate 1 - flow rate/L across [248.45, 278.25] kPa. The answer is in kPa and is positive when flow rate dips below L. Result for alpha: 6.45 kPa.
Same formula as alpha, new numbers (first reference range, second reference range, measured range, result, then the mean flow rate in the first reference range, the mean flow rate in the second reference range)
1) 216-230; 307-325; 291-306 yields 3.3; 341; 333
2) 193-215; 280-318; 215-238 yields 0.0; 330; 319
